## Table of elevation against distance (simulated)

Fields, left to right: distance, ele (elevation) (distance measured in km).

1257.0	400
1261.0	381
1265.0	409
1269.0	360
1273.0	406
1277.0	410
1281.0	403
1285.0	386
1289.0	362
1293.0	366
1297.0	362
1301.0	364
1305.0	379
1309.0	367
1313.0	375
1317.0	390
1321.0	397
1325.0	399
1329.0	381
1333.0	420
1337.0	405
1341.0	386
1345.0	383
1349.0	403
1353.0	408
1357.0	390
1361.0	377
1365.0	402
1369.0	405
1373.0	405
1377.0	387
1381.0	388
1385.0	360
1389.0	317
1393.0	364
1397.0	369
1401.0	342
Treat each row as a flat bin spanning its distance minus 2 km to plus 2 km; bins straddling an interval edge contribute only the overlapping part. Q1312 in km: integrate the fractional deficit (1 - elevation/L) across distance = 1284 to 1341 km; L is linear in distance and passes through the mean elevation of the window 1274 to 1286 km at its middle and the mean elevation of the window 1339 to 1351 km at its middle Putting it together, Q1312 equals 1.9 km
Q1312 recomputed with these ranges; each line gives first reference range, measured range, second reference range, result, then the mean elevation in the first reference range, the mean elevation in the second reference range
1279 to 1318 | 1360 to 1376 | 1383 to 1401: -1.8 km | 375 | 351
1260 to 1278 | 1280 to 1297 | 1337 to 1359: 0.8 km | 393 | 395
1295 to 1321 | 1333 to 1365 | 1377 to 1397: -2.4 km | 375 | 361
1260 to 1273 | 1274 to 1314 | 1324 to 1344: 1.3 km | 387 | 397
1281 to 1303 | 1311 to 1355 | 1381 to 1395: -3.9 km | 371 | 353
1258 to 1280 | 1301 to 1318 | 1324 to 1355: 0.9 km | 394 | 398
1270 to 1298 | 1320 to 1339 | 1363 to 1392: -0.9 km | 385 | 380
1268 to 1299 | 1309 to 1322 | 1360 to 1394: -0.1 km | 383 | 379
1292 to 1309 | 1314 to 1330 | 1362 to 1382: -0.6 km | 368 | 397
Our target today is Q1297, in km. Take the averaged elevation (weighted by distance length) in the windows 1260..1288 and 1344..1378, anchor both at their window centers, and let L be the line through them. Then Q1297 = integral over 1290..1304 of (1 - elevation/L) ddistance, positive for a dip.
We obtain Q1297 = 1.0 km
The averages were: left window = 393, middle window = 365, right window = 396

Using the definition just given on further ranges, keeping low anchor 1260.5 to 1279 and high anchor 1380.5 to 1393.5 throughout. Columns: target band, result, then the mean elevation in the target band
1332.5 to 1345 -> -1.0 km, 398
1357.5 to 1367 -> -0.7 km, 390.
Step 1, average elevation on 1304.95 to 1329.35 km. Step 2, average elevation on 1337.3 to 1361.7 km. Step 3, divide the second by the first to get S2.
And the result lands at 1.0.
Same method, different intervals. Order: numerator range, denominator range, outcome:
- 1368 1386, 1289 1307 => 1.06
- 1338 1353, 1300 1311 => 1.06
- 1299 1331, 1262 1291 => 0.98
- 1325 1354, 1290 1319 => 1.07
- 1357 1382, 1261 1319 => 1.03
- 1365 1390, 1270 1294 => 0.98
